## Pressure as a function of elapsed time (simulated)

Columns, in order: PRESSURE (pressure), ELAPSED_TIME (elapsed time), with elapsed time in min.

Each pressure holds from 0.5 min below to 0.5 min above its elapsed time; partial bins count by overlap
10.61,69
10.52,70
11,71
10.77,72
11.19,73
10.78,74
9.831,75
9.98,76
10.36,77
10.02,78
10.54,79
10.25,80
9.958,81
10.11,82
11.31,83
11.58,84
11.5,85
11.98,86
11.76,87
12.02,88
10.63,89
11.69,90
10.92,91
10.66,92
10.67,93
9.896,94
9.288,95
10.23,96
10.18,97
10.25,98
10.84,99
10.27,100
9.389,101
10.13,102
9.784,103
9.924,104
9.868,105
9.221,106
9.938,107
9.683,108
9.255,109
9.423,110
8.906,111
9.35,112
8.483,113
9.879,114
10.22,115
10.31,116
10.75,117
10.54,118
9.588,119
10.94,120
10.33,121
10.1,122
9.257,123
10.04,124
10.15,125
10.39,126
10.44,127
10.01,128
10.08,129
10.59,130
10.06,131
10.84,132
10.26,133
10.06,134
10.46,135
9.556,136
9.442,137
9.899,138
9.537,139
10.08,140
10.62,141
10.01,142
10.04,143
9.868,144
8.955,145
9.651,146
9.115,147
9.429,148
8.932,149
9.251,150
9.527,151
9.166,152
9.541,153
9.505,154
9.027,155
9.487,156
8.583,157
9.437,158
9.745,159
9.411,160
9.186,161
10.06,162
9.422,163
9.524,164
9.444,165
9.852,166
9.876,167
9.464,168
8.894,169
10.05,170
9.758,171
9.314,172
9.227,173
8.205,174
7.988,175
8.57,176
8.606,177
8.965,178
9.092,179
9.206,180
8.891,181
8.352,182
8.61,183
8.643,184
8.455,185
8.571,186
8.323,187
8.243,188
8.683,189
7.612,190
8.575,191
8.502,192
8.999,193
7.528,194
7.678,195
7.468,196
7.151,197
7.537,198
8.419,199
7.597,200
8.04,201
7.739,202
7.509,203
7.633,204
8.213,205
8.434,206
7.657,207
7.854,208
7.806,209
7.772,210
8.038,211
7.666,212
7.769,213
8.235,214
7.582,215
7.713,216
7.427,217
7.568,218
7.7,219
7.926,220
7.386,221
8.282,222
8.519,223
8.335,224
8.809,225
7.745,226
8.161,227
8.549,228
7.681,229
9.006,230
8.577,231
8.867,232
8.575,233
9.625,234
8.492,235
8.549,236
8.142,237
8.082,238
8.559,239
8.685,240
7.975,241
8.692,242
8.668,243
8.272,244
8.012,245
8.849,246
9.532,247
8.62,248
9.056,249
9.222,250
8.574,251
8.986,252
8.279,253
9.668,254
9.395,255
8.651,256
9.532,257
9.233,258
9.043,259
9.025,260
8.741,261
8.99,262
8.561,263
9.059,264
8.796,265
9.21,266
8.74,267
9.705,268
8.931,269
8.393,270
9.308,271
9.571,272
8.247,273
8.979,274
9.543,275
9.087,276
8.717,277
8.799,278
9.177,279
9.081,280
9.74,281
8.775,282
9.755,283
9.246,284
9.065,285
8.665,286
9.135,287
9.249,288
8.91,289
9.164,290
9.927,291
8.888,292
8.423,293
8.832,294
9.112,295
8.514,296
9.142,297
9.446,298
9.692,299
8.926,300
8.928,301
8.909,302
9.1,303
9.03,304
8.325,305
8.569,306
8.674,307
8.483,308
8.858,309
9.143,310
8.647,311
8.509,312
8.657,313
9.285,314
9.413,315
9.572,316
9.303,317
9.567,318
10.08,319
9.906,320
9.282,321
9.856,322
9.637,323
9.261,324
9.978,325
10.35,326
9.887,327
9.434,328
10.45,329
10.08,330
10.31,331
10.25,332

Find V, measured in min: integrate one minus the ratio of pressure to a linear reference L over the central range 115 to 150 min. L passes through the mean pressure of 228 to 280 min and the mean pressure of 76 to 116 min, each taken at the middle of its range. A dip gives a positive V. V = -0.2 min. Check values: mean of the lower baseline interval 10.3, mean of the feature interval 10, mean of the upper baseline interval 8.84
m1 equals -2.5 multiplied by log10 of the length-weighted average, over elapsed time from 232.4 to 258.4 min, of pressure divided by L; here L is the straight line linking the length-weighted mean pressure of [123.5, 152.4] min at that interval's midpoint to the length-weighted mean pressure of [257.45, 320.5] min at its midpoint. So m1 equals 0.06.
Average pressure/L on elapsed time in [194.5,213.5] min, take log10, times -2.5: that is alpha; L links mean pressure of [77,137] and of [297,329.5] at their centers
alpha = 0.25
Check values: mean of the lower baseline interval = 10.2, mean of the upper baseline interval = 9.28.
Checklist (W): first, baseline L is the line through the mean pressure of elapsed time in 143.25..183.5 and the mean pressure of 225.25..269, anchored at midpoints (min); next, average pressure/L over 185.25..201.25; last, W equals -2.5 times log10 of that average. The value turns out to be 0.13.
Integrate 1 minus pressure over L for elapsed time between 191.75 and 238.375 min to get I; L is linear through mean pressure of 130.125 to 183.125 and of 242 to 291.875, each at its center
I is 5.89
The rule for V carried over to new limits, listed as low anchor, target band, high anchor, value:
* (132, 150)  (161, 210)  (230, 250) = 3.87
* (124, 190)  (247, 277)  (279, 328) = 0.79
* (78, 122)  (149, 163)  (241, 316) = 0.72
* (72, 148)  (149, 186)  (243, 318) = 2.35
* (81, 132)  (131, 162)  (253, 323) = 1.14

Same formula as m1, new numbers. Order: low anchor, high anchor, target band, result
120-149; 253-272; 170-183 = 0.09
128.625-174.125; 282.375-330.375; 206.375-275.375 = 0.10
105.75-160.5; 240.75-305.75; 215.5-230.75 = 0.15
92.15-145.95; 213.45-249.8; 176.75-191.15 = 0.06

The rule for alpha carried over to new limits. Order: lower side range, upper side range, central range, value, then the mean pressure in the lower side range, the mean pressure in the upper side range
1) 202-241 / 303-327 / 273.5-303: -0.021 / 8.13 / 9.24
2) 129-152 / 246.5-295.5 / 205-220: 0.199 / 9.82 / 9.05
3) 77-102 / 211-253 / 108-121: 0.046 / 10.6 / 8.35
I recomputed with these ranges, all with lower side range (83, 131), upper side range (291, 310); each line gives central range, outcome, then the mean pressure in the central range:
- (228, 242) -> 1.25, 8.53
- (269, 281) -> 0.09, 9.02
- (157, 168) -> 0.36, 9.54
